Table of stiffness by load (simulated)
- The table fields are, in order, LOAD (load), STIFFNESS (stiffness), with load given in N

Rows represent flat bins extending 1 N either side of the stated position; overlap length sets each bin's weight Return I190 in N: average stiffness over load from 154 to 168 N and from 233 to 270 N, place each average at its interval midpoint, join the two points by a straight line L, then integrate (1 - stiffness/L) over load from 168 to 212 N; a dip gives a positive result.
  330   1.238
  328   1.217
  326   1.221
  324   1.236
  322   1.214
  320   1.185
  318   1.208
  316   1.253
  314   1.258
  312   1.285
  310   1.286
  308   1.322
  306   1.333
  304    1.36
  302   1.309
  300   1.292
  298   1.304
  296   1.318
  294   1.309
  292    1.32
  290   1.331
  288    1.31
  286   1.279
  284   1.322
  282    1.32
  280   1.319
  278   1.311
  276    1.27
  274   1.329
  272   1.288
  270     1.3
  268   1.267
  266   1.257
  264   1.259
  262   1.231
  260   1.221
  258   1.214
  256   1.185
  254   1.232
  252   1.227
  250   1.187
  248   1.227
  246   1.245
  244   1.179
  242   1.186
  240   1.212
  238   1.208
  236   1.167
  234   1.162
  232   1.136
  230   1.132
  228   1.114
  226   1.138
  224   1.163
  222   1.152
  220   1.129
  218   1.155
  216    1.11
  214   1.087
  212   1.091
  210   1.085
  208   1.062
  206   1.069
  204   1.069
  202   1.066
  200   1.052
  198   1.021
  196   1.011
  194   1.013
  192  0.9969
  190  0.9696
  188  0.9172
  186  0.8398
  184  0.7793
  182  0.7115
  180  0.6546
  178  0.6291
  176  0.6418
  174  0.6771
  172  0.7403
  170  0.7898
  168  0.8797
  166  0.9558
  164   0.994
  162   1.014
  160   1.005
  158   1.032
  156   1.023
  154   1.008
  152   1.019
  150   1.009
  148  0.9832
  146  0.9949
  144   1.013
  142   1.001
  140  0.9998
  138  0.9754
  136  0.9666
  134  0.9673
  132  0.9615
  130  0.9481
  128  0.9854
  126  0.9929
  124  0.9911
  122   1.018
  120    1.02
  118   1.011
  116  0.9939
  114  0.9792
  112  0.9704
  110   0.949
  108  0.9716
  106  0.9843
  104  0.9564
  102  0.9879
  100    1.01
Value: 7.0 N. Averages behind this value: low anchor 0.995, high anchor 1.22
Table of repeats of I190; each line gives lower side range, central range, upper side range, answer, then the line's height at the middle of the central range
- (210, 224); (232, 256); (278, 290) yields -0.03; 1.2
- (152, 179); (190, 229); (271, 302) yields -1.64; 1.04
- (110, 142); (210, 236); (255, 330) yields 0.55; 1.15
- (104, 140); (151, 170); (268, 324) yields 1.23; 1.05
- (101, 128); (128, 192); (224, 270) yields 8.94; 1.06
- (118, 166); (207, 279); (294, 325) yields -1.54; 1.17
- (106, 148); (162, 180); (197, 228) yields 4.29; 1.04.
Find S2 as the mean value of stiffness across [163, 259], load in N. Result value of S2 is 1.03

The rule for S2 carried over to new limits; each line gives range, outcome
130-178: 0.935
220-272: 1.2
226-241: 1.16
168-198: 0.821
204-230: 1.11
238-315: 1.27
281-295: 1.31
